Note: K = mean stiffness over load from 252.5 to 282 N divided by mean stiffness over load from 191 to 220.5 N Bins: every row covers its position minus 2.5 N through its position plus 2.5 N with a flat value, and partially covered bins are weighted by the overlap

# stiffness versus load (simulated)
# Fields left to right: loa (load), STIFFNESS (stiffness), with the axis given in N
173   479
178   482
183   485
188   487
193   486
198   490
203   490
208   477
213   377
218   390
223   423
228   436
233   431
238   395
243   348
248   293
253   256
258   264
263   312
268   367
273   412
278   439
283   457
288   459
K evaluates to 0.8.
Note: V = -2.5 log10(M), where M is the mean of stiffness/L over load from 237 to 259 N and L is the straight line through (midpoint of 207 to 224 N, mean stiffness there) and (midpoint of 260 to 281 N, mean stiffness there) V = 0.265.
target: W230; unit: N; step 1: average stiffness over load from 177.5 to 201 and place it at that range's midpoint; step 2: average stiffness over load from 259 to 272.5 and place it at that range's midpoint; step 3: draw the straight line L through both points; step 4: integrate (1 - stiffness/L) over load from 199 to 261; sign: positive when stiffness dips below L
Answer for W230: 4.3 N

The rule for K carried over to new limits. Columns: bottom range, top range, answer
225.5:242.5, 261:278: 0.91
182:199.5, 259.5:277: 0.75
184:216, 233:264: 0.69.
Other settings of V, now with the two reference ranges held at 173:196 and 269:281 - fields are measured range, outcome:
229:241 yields 0.09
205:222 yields 0.11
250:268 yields 0.43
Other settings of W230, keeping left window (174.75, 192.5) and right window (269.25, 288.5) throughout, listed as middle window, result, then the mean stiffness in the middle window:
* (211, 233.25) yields 2.6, 410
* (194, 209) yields -0.4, 487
